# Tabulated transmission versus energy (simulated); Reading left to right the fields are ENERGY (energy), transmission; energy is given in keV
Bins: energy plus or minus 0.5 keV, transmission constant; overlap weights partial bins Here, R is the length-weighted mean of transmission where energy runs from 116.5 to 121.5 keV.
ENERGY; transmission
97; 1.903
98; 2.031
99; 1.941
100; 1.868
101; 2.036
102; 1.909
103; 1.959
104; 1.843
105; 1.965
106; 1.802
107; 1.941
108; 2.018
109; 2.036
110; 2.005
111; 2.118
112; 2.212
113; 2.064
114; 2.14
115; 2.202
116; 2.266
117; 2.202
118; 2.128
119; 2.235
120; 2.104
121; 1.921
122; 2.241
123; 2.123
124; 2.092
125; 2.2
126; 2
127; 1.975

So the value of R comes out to 2.12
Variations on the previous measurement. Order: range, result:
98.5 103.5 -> 1.94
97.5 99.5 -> 1.99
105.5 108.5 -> 1.92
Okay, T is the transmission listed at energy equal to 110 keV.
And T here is 2.005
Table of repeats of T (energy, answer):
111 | 2.118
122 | 2.241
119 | 2.235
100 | 1.868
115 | 2.202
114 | 2.14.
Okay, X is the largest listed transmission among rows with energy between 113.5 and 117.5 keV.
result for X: 2.266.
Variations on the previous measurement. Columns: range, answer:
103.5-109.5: 2.036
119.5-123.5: 2.241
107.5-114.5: 2.212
